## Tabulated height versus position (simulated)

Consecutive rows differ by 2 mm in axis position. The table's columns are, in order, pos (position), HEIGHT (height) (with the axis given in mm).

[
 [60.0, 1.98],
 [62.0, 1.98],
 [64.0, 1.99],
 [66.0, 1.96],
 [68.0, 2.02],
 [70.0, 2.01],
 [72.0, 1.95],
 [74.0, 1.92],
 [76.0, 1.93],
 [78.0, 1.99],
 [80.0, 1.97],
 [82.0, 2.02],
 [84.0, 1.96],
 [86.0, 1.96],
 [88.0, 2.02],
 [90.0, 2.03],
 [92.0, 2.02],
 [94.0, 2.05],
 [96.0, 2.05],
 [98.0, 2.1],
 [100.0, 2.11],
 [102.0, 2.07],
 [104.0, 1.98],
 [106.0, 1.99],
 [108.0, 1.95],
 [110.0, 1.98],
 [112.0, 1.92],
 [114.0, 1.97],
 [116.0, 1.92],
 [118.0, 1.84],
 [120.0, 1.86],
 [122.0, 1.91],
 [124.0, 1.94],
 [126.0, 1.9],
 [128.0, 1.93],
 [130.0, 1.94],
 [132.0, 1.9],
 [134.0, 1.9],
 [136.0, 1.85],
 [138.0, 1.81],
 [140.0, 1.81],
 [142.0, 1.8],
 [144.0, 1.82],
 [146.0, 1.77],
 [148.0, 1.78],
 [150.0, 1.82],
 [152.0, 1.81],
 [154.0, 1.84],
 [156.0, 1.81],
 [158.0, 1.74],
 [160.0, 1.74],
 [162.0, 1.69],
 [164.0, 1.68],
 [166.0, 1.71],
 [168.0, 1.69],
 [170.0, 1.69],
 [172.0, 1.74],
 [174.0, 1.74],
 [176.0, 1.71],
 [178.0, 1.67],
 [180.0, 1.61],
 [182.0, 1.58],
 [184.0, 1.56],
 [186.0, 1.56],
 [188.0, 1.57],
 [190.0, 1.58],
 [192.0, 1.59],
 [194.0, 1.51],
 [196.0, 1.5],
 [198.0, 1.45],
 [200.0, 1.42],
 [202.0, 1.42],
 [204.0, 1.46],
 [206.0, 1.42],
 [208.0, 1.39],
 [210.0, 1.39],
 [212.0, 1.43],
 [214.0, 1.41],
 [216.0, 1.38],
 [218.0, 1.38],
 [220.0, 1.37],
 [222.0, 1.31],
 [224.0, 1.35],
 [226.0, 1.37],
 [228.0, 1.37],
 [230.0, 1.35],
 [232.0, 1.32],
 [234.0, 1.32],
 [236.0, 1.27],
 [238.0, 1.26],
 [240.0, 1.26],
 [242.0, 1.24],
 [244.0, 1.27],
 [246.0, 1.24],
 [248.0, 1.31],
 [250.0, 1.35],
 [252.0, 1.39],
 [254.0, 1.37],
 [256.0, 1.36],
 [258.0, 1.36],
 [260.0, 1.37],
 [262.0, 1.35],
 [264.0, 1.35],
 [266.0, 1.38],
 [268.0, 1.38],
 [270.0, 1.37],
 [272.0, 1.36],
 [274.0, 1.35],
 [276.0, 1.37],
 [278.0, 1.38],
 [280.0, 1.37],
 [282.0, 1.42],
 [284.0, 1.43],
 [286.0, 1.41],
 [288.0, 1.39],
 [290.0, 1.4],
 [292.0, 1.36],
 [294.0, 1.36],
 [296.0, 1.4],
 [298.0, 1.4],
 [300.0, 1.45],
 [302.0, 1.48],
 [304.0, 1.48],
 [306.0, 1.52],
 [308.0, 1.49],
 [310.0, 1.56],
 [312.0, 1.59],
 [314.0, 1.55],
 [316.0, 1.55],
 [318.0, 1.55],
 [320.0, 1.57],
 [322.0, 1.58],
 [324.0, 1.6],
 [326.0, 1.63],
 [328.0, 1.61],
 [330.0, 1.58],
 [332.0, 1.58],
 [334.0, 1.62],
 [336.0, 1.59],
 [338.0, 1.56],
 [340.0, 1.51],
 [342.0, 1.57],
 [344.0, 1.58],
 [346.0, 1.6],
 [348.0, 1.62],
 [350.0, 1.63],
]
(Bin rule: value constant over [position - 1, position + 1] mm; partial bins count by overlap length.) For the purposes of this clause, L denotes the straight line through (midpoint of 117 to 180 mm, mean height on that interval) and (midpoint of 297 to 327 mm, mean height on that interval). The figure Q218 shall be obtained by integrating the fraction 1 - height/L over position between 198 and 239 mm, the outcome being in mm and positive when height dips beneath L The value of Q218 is 7.63 mm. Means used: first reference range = 1.8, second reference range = 1.53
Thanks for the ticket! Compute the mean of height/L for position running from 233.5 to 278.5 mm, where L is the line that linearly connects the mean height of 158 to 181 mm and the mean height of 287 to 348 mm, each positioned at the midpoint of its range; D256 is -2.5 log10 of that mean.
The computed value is 0.20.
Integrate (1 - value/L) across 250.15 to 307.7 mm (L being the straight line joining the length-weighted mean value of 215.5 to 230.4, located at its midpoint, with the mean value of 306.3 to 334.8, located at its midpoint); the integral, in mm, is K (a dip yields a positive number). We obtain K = 3.4 mm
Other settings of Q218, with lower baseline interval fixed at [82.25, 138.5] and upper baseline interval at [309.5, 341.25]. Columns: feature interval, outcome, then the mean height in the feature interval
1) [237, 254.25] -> 4.2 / 1.3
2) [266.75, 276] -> 1.7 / 1.37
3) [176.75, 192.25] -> 2.0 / 1.59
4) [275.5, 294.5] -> 3.0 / 1.39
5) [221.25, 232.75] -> 2.7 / 1.35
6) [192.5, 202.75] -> 1.9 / 1.47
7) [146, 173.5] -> 1.8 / 1.75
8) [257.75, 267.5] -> 1.9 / 1.36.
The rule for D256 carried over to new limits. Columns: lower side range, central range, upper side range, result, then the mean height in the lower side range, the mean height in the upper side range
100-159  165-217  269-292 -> 0.09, 1.89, 1.39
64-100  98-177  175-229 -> -0.06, 2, 1.47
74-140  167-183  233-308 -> 0.02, 1.96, 1.37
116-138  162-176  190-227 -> -0.04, 1.89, 1.42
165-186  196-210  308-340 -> 0.15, 1.66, 1.58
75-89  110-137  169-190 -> -0.04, 1.98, 1.64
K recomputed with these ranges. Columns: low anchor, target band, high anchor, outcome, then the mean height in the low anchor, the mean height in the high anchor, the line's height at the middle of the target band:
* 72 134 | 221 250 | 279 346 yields 6.5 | 1.97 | 1.51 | 1.68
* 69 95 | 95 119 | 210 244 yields -1.5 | 1.99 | 1.34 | 1.87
